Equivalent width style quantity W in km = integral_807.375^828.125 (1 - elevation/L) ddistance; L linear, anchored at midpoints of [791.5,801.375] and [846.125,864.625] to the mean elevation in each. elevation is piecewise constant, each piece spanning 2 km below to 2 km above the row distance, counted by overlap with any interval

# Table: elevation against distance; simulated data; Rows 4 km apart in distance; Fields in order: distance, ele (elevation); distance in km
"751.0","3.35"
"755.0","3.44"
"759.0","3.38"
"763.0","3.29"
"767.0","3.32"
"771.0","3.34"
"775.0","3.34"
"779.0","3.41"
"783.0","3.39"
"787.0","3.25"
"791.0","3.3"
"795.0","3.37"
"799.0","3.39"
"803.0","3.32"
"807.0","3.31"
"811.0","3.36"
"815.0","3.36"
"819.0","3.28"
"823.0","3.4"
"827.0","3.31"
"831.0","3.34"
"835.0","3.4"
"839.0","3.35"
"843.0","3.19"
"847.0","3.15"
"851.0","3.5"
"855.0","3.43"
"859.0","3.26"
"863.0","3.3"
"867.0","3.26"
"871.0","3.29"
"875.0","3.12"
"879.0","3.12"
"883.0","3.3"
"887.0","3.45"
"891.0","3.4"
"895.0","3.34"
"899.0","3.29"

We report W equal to 0.09 km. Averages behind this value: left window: 3.37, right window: 3.34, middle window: 3.34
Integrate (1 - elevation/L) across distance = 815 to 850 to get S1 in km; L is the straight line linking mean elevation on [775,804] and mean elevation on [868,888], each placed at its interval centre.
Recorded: -0.1 km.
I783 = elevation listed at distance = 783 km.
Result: 3.39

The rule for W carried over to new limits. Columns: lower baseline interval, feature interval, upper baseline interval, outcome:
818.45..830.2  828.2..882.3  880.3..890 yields 1.00 km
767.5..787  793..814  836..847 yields -0.22 km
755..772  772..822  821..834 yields 0.12 km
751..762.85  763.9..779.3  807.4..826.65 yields 0.14 km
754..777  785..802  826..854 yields 0.06 km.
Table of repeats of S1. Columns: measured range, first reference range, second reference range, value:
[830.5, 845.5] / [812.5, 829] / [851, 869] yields 0.1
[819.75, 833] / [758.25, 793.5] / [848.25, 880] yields -0.1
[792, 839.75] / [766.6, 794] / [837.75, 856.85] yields -0.3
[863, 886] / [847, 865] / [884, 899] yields 0.9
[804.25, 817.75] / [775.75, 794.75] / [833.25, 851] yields -0.1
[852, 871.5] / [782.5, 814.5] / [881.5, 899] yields 0.2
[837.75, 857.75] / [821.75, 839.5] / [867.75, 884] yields -0.1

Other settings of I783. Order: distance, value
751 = 3.35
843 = 3.19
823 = 3.4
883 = 3.3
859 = 3.26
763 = 3.29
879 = 3.12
